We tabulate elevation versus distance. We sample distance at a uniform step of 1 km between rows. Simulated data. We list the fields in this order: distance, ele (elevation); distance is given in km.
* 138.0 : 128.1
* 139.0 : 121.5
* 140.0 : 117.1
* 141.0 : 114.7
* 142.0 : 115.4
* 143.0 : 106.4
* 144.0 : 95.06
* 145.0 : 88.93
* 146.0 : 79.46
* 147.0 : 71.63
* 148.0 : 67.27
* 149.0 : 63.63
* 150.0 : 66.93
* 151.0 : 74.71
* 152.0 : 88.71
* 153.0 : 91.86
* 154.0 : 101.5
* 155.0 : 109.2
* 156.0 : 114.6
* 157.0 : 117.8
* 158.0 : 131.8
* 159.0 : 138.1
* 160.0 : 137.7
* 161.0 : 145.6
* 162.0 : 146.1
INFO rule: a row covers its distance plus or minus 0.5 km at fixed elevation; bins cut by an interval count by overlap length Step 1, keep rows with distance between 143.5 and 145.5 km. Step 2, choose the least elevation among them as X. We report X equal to 88.93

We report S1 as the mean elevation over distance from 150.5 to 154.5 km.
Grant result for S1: 89.2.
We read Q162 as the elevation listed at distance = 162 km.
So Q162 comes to 146.1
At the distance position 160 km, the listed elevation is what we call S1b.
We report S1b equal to 137.7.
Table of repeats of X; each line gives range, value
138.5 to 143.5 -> 106.4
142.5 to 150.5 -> 63.63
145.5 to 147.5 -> 71.63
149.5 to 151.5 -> 66.93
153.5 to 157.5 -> 101.5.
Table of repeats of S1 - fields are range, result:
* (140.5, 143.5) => 112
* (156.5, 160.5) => 131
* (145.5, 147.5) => 75.5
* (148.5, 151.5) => 68.4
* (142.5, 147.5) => 88.3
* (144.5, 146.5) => 84.2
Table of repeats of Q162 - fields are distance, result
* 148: 67.27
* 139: 121.5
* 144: 95.06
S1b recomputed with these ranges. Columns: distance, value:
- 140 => 117.1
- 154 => 101.5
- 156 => 114.6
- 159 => 138.1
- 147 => 71.63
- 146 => 79.46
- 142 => 115.4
